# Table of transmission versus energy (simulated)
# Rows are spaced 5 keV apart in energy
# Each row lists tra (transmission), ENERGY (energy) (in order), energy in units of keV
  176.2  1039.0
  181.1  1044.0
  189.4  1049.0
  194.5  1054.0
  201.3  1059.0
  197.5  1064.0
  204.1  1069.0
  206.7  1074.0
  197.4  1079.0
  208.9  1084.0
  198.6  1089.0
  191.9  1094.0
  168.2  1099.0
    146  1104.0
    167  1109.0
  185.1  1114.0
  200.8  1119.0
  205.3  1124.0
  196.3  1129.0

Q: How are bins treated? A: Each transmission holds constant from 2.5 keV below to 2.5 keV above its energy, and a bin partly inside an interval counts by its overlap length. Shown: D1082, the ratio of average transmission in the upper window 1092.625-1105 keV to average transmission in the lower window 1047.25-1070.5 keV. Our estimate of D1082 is 0.86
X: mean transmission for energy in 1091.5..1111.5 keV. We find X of 168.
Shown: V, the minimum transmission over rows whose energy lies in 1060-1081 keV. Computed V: 197.4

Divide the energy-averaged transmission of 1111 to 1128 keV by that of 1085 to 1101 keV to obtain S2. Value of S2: 1.04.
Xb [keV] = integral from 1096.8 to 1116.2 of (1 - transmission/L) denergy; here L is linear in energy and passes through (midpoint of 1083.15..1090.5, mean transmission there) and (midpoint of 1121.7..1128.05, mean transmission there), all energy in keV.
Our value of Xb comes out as 3.5 keV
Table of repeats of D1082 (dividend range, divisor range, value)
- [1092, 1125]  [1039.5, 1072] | 0.93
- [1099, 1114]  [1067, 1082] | 0.80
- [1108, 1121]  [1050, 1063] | 0.94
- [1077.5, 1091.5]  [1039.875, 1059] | 1.07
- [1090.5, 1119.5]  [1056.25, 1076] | 0.87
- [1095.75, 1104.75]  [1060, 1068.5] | 0.81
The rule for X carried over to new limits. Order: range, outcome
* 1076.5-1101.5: 193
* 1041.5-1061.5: 192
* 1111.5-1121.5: 193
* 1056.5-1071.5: 201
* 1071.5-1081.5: 202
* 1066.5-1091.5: 203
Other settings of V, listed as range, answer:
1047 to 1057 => 189.4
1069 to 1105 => 146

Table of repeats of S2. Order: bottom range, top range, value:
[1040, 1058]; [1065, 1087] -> 1.08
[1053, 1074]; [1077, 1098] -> 0.98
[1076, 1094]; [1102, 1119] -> 0.86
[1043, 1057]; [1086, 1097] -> 1.03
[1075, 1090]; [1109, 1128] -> 0.95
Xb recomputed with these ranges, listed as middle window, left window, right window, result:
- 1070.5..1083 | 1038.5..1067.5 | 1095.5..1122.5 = -1.3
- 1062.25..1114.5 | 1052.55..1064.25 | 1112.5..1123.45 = 2.3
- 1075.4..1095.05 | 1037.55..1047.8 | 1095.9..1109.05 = -4.0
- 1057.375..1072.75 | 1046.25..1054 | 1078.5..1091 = -0.4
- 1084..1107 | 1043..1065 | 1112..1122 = 1.7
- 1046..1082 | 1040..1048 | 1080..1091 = -1.2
